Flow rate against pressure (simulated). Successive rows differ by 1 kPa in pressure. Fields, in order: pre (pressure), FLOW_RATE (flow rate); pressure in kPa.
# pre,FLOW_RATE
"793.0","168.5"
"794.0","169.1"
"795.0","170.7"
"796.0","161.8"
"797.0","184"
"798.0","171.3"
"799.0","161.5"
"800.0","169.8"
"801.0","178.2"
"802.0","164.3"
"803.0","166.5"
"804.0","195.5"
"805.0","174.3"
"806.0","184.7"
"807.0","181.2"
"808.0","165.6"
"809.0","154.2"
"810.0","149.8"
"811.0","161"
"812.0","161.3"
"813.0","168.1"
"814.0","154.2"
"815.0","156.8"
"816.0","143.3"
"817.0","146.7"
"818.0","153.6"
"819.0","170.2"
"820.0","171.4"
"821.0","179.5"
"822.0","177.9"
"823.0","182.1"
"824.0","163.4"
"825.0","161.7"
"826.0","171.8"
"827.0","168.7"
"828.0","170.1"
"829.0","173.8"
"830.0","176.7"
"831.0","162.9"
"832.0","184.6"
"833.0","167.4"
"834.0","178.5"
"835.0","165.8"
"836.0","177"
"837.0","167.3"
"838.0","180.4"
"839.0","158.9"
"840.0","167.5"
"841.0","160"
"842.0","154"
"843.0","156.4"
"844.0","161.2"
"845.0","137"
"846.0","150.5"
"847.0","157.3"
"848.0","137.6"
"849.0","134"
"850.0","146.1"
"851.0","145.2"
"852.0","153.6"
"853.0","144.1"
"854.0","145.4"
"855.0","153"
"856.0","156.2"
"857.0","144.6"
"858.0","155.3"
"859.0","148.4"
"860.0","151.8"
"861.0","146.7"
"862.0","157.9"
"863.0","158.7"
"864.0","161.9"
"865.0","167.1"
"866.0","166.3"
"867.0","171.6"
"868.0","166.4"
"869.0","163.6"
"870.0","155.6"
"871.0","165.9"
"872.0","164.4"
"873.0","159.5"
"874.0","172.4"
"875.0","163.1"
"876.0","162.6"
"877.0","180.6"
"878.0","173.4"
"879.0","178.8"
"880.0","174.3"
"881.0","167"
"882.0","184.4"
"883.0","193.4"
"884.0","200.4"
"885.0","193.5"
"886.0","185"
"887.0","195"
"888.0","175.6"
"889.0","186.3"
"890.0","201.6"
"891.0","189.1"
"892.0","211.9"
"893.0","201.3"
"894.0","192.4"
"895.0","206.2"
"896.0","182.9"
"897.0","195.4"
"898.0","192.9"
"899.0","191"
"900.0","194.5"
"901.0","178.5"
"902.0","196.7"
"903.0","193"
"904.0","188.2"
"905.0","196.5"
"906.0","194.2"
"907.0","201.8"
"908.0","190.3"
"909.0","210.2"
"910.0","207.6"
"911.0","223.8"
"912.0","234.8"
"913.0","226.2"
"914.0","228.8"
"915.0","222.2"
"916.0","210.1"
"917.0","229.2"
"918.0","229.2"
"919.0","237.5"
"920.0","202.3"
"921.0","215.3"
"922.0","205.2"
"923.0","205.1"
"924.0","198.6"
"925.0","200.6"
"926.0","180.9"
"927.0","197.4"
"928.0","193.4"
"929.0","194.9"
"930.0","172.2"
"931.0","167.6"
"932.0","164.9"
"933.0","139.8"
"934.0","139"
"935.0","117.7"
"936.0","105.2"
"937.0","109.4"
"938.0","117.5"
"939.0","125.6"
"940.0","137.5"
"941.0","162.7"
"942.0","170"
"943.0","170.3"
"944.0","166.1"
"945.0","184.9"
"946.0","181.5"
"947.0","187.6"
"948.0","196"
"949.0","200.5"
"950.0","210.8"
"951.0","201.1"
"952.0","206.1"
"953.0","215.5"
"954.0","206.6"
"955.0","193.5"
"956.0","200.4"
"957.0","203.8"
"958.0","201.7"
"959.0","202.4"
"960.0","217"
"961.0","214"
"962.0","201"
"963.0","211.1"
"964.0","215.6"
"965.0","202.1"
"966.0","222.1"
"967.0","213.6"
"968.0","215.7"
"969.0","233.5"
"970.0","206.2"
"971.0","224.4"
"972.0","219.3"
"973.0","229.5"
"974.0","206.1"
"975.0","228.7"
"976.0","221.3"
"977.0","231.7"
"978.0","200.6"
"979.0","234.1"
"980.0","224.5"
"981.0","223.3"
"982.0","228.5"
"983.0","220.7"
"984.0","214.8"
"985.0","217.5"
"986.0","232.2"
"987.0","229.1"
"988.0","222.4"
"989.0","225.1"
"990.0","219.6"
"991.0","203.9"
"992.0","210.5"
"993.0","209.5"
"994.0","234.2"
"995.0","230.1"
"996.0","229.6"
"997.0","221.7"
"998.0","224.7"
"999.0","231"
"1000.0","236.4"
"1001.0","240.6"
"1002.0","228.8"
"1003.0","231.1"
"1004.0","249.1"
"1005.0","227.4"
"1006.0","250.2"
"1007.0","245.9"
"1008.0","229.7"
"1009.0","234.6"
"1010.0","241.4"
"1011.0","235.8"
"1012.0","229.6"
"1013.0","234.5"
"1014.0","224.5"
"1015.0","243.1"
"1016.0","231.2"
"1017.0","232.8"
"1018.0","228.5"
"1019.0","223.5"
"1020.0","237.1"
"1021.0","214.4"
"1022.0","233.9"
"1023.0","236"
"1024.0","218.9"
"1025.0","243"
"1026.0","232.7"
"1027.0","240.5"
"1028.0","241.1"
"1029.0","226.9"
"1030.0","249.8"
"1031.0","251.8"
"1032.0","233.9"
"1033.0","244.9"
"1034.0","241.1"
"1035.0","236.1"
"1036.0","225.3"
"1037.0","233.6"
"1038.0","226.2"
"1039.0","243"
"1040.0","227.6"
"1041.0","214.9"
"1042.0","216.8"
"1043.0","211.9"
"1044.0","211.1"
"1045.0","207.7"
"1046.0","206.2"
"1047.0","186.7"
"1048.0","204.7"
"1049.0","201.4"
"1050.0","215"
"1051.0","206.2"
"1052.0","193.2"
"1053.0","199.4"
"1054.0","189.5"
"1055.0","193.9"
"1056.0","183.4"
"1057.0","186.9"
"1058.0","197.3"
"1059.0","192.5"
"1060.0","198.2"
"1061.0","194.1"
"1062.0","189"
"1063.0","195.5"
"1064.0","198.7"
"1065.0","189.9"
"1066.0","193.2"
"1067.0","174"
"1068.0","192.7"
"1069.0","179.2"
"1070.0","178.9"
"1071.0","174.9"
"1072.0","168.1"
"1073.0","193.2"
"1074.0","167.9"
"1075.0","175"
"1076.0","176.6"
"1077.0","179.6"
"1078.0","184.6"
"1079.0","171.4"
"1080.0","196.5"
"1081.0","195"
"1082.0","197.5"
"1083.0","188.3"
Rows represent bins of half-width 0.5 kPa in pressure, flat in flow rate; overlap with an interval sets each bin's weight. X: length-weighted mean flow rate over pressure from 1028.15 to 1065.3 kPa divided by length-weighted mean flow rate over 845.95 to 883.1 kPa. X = 1.33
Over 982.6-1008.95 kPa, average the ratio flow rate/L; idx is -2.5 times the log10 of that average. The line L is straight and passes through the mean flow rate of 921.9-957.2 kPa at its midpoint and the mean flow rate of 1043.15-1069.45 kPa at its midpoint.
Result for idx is -0.22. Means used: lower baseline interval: 175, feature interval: 228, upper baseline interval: 196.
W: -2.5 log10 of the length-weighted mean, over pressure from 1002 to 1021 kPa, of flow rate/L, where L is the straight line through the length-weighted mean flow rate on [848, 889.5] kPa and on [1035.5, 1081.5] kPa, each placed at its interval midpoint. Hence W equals -0.24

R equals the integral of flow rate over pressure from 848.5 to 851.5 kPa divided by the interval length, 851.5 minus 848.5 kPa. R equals 142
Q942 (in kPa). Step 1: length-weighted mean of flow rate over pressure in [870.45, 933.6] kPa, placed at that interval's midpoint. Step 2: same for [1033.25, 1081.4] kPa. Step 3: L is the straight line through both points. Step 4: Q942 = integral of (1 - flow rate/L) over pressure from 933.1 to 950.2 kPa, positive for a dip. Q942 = 3.3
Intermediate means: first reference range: 193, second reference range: 199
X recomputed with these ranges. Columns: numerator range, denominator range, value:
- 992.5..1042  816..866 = 1.45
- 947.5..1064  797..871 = 1.35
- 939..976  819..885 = 1.22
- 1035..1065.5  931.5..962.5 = 1.17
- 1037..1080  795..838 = 1.16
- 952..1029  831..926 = 1.24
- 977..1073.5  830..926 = 1.22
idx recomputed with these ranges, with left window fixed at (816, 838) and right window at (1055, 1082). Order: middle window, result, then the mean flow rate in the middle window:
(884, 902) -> -0.11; 193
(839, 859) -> 0.14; 151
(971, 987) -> -0.23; 222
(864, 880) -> 0.03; 167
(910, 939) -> -0.07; 187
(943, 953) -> -0.09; 193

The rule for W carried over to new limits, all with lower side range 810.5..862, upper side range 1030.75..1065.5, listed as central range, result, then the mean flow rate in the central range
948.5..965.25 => -0.098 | 206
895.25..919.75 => -0.168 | 206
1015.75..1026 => -0.134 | 230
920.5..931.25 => -0.078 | 194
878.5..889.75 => -0.085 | 185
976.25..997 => -0.140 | 222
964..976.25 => -0.143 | 218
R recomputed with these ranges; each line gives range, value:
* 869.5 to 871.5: 161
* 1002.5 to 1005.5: 236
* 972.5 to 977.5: 223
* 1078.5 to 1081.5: 188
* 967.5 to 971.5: 220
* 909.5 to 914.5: 224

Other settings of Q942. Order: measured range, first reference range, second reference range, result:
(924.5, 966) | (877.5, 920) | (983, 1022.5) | 6.3 kPa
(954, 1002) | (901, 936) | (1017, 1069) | -3.3 kPa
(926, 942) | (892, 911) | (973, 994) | 4.2 kPa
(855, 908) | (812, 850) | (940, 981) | 0.6 kPa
